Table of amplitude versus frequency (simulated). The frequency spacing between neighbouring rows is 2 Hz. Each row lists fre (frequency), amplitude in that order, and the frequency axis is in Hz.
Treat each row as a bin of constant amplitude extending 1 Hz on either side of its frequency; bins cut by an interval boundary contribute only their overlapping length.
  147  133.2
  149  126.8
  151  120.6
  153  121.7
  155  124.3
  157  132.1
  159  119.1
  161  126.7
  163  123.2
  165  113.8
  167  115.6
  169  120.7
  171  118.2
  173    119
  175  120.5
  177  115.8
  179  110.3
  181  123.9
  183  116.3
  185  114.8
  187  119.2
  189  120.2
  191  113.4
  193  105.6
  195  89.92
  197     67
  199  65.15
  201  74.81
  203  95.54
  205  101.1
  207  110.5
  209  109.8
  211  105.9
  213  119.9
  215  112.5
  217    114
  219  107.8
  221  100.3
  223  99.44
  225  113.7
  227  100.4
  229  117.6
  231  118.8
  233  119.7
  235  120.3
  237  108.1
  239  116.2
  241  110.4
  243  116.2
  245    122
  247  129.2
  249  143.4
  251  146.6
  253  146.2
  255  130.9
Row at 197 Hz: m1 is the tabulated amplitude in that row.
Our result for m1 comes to 67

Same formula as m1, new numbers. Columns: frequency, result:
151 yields 120.6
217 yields 114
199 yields 65.15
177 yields 115.8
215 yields 112.5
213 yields 119.9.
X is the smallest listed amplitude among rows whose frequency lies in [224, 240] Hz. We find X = 100.4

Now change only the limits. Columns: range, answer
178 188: 110.3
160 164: 123.2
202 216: 95.54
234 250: 108.1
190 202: 65.15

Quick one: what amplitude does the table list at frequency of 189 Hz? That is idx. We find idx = 120.2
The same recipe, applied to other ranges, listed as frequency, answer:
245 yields 122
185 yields 114.8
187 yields 119.2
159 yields 119.1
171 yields 118.2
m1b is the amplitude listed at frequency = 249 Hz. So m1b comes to 143.4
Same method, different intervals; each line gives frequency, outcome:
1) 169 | 120.7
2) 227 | 100.4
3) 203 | 95.54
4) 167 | 115.6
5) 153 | 121.7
